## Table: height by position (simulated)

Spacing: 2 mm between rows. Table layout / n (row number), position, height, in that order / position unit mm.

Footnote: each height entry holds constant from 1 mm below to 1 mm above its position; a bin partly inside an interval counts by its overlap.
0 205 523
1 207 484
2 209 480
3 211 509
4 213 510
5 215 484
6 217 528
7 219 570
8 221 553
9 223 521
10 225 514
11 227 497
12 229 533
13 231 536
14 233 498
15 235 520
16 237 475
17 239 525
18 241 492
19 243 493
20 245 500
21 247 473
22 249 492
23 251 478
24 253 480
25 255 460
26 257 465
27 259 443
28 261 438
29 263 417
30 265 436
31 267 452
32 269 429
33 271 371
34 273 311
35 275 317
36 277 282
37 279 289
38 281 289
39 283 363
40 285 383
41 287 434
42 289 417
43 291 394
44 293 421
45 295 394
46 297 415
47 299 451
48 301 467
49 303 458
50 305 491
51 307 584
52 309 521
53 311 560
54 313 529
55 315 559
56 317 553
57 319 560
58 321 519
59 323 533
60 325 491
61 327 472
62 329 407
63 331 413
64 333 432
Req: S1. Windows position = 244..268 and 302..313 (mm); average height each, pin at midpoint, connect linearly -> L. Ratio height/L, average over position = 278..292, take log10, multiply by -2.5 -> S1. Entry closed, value 0.33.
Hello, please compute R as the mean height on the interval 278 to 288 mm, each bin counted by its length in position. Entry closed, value 352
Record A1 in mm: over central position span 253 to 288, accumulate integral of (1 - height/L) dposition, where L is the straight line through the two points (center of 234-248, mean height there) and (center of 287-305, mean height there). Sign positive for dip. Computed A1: 5.52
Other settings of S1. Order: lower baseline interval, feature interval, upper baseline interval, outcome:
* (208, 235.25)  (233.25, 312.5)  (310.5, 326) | 0.20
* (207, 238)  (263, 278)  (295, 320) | 0.34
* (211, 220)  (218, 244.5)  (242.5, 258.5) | -0.03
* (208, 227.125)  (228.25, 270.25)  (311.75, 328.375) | 0.09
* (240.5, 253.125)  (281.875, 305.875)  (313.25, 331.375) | 0.18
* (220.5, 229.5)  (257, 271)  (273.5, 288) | -0.11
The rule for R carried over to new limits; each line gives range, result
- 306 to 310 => 552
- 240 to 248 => 490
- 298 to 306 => 467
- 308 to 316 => 542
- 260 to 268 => 436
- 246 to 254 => 481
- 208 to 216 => 496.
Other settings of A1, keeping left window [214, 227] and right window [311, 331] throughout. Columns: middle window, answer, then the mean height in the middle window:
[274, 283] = 3.7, 302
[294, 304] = 1.5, 437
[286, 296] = 2.0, 412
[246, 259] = 1.2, 472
